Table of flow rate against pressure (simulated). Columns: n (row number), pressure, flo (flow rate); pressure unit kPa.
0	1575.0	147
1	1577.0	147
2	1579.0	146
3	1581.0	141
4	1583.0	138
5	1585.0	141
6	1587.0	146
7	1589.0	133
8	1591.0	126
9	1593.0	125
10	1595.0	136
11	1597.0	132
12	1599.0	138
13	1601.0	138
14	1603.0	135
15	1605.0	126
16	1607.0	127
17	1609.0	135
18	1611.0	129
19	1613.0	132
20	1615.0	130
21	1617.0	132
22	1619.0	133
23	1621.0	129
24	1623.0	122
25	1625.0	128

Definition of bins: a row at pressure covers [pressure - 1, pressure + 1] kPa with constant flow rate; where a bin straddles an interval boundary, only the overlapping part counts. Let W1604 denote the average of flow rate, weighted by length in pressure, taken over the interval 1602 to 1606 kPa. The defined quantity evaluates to 130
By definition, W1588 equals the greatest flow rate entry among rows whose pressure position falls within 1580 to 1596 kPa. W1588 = 146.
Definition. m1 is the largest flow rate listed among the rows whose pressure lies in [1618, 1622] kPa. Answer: 133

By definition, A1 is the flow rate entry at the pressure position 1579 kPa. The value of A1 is 146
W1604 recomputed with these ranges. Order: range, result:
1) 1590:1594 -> 126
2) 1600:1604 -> 136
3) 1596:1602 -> 136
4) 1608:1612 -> 132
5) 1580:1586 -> 140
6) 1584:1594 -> 134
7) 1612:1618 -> 131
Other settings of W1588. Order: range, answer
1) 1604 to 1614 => 135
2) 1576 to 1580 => 147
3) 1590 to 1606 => 138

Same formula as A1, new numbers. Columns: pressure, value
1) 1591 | 126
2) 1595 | 136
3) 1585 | 141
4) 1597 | 132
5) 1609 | 135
